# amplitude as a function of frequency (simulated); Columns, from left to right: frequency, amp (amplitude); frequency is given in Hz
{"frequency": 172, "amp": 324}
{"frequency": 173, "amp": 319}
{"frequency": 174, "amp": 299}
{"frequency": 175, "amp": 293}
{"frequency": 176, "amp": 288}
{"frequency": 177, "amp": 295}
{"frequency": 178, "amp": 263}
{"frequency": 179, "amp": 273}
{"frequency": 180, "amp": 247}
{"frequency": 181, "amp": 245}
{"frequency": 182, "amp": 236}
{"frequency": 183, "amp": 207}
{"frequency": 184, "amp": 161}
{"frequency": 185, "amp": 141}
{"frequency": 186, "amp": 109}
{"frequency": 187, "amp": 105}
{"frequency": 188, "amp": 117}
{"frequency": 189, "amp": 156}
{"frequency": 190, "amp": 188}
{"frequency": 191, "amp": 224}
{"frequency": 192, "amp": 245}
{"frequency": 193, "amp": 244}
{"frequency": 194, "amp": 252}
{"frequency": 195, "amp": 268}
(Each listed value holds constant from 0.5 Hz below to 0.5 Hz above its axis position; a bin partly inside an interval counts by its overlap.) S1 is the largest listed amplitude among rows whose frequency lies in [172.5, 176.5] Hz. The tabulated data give 319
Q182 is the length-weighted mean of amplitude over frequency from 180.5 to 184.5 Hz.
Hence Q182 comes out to 212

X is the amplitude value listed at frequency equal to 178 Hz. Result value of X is 263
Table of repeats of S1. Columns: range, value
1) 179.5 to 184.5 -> 247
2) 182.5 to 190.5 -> 207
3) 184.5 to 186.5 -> 141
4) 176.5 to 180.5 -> 295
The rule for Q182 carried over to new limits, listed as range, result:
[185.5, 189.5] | 122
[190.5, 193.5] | 238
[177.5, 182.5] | 253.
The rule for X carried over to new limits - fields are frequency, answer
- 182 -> 236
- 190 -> 188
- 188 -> 117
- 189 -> 156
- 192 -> 245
